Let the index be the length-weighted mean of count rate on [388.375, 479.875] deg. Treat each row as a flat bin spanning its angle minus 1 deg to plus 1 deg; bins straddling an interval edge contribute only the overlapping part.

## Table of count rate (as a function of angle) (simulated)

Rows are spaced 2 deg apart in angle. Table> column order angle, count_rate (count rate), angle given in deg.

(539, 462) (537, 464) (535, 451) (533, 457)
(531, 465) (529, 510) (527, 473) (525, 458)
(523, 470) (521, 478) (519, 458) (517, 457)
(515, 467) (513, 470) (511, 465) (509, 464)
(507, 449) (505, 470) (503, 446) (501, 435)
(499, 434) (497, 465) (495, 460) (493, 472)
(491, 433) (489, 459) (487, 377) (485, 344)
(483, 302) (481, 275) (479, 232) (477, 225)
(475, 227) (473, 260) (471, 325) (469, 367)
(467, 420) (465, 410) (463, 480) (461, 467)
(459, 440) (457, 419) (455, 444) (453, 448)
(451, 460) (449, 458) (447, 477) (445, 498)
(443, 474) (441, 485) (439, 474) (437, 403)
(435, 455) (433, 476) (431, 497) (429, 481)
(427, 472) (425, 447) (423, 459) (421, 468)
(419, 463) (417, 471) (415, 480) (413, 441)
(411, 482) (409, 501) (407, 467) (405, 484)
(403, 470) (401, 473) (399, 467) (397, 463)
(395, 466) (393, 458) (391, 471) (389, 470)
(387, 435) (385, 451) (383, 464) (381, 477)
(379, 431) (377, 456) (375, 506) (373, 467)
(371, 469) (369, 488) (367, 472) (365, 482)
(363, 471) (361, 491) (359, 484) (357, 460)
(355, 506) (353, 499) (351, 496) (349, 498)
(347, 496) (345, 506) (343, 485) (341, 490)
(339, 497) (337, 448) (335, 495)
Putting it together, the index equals 439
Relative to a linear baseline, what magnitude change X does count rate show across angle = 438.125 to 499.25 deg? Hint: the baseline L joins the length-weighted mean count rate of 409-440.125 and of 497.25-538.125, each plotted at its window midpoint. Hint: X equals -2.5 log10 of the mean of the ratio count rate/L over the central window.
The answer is 0.15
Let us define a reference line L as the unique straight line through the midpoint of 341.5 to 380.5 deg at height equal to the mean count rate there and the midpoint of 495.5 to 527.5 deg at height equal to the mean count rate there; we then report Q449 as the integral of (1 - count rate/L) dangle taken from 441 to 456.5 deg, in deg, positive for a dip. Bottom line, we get 0.1 deg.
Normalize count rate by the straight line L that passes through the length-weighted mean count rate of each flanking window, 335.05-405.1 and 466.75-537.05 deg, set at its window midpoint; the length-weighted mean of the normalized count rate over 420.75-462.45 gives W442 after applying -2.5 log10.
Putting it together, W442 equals -0.05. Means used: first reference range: 476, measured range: 462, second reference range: 413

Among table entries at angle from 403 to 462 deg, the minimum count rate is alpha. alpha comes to 403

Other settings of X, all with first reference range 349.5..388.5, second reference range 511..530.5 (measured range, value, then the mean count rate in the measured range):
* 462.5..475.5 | 0.307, 356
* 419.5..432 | 0.006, 470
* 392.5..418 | 0.005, 471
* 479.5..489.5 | 0.355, 340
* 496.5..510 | 0.047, 451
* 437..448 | -0.004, 474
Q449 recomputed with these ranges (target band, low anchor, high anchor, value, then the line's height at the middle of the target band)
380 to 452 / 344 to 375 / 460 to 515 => -3.6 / 446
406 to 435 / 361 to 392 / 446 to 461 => -0.8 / 458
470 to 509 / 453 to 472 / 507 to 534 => 6.0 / 443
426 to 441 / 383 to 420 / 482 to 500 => -0.6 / 449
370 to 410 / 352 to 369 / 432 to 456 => 0.7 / 476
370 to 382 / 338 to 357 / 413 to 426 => 0.4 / 482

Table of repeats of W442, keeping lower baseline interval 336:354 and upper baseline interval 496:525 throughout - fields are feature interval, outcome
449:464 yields 0.04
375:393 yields 0.05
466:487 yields 0.47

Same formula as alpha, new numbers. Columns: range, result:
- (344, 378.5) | 456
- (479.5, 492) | 275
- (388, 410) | 458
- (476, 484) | 225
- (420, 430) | 447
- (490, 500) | 433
